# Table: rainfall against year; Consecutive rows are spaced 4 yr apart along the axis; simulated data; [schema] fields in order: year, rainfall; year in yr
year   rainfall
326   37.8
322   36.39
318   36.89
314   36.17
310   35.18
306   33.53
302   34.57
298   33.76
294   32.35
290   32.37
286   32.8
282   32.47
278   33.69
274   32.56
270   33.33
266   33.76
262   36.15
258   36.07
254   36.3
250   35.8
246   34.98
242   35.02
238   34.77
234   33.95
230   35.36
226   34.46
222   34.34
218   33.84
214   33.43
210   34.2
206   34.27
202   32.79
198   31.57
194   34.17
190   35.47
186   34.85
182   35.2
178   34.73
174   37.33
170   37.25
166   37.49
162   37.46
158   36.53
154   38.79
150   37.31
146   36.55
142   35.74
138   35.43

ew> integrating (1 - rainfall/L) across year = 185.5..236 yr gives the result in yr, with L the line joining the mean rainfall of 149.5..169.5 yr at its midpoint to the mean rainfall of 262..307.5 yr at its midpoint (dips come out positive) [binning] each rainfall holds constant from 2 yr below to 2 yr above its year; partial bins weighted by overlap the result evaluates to 2.5 yr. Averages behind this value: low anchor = 37.5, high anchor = 33.3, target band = 34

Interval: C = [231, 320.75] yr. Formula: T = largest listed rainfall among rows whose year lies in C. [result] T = 36.89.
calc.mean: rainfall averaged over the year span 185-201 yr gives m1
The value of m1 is 33.9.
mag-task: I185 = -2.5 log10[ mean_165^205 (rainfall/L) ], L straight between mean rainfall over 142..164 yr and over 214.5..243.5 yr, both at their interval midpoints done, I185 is 0.03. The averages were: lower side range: 37.2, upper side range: 34.5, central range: 35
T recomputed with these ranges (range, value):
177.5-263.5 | 36.3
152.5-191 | 38.79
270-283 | 33.69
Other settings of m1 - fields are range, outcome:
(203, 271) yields 34.7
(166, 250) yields 34.7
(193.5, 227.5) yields 33.6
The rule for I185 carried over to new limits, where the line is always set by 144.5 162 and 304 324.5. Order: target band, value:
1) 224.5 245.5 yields 0.054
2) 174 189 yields 0.053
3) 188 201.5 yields 0.101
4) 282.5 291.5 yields 0.107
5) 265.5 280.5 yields 0.089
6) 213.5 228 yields 0.079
